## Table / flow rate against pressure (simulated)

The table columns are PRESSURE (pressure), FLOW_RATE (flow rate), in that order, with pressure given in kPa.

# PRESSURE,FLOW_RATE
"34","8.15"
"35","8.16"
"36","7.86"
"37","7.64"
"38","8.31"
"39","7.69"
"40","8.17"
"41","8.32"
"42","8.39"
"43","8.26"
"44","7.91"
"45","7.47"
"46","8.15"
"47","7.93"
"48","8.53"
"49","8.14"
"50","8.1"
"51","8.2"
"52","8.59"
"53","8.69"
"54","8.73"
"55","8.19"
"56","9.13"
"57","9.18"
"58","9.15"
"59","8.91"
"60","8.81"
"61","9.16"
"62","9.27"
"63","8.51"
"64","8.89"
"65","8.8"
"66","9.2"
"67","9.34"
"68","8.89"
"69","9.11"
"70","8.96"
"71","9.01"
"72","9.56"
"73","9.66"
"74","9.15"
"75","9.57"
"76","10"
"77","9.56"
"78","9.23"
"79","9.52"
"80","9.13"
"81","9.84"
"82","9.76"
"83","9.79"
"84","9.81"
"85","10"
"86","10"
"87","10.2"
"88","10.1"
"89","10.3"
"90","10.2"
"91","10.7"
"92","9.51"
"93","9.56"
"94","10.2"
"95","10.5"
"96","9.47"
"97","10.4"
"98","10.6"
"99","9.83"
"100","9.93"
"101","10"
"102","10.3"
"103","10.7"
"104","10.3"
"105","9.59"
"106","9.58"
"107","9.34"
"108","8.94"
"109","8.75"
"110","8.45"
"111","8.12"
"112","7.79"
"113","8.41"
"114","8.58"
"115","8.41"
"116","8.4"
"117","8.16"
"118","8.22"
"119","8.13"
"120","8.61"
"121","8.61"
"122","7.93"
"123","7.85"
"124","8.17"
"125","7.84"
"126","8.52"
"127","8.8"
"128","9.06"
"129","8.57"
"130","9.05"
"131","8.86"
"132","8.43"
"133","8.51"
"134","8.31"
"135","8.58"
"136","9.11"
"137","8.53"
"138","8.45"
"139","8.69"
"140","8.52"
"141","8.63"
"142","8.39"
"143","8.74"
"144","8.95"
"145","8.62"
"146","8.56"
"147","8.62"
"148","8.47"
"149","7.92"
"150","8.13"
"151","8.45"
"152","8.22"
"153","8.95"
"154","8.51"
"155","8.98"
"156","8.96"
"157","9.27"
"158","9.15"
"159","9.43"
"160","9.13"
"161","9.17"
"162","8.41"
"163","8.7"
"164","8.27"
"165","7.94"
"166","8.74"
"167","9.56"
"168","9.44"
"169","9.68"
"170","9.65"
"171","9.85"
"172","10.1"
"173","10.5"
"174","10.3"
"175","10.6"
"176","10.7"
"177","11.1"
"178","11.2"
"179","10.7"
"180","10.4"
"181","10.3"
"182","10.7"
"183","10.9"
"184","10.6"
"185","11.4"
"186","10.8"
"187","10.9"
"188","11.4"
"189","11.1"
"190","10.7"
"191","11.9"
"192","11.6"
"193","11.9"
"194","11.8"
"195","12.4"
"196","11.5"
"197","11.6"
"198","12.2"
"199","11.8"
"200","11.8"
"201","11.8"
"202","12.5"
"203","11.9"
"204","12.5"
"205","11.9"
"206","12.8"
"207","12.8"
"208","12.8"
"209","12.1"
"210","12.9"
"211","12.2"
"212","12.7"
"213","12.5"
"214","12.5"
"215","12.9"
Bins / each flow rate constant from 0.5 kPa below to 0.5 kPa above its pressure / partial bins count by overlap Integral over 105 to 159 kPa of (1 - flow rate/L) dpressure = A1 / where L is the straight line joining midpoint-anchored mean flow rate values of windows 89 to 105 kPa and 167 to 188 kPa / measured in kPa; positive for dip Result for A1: 9.0 kPa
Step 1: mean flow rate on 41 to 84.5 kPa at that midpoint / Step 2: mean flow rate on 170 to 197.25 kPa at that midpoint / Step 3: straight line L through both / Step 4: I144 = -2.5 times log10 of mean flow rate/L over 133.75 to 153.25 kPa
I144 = 0.20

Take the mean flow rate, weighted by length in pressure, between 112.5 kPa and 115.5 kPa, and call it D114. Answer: 8.47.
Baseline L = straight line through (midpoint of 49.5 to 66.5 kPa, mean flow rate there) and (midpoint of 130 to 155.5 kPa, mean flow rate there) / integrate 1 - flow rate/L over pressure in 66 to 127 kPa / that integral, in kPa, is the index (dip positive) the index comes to -4.3 kPa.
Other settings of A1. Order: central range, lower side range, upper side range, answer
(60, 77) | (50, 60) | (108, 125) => -1.1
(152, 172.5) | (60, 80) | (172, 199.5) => 3.2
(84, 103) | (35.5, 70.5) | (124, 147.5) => -3.4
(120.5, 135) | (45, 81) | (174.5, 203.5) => 2.4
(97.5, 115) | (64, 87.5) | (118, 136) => -0.9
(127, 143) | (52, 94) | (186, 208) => 3.0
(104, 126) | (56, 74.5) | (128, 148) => 0.7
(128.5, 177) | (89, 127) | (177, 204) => 6.6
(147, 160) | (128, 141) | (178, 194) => 1.1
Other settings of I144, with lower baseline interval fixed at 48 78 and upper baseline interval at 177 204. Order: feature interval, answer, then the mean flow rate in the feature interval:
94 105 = -0.06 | 10.2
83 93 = -0.07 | 10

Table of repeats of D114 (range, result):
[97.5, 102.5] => 10.1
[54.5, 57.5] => 8.83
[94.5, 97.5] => 10.1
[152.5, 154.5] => 8.73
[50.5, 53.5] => 8.49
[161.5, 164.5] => 8.46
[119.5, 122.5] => 8.38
